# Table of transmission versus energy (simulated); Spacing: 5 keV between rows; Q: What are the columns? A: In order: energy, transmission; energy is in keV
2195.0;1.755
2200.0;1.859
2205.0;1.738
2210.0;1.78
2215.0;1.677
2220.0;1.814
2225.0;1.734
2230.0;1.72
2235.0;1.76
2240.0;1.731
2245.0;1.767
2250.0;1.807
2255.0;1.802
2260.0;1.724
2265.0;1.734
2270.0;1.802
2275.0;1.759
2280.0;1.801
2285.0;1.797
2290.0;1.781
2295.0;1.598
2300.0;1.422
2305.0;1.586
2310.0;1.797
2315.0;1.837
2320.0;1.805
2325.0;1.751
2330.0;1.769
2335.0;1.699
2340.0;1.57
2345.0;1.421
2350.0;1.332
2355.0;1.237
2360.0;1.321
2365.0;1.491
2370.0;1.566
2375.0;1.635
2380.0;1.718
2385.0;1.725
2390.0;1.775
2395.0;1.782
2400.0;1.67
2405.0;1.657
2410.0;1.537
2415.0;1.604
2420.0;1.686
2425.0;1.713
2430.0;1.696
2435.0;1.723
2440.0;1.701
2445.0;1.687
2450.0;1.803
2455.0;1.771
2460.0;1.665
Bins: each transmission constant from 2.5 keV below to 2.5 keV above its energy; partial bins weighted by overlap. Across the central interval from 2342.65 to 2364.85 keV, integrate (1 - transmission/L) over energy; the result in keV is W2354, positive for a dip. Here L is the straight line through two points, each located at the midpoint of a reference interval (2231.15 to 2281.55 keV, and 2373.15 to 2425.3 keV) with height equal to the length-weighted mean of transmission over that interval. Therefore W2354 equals 4.7 keV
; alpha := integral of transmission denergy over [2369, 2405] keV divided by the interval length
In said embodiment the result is 1.7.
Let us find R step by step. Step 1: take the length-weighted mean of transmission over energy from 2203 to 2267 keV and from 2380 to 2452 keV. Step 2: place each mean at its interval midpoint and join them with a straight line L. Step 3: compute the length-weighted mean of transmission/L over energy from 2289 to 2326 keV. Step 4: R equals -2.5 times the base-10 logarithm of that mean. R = 0.02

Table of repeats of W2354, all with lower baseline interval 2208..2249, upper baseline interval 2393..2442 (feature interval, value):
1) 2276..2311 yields 0.9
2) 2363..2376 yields 1.0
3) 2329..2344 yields 0.6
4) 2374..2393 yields -0.4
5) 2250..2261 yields -0.2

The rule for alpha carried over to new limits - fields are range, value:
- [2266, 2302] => 1.71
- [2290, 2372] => 1.58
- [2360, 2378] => 1.53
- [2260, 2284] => 1.77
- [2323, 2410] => 1.59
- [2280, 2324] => 1.71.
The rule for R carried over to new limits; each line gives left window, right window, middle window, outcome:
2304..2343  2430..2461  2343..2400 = 0.12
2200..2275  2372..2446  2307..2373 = 0.09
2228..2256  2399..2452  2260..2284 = -0.01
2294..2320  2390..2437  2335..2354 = 0.15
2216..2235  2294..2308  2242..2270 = -0.07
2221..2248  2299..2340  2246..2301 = -0.01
